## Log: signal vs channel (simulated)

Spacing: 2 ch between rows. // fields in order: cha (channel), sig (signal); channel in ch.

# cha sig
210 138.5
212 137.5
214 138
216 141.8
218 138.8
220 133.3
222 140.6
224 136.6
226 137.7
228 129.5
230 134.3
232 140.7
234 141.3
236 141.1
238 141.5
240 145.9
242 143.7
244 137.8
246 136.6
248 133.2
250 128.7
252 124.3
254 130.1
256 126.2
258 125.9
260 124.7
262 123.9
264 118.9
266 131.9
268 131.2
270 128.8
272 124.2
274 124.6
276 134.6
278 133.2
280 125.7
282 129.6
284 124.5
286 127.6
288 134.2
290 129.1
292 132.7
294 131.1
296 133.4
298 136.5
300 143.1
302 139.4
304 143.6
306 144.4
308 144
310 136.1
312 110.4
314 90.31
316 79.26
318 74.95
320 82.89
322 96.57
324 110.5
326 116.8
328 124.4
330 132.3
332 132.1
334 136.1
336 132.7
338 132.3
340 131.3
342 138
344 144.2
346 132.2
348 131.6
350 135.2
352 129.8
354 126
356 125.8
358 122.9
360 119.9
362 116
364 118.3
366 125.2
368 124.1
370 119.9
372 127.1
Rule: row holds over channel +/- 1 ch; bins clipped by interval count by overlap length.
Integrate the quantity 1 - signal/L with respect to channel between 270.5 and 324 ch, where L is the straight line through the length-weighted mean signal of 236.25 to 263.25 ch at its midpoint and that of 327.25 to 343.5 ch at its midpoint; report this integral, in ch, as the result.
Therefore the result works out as 3.89 ch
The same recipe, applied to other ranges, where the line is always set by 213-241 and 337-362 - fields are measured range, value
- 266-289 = 1.0 ch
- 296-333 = 3.8 ch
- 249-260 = 0.8 ch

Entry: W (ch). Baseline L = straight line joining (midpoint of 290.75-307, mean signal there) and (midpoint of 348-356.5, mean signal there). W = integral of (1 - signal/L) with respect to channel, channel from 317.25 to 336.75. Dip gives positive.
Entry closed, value 2.8 ch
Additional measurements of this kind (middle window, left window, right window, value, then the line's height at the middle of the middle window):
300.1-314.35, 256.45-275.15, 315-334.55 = -2.4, 113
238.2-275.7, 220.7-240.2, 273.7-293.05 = 1.1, 134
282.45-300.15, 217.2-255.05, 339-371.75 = 0.1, 132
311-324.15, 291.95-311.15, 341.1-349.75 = 4.5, 138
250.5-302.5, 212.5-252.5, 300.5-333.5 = -1.2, 127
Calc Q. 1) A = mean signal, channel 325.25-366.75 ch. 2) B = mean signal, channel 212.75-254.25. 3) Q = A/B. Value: 0.94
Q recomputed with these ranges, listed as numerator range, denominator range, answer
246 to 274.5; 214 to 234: 0.93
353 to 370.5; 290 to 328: 1.02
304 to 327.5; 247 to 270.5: 0.86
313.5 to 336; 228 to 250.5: 0.78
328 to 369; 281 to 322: 1.05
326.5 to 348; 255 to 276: 1.05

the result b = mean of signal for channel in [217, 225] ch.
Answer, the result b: 137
